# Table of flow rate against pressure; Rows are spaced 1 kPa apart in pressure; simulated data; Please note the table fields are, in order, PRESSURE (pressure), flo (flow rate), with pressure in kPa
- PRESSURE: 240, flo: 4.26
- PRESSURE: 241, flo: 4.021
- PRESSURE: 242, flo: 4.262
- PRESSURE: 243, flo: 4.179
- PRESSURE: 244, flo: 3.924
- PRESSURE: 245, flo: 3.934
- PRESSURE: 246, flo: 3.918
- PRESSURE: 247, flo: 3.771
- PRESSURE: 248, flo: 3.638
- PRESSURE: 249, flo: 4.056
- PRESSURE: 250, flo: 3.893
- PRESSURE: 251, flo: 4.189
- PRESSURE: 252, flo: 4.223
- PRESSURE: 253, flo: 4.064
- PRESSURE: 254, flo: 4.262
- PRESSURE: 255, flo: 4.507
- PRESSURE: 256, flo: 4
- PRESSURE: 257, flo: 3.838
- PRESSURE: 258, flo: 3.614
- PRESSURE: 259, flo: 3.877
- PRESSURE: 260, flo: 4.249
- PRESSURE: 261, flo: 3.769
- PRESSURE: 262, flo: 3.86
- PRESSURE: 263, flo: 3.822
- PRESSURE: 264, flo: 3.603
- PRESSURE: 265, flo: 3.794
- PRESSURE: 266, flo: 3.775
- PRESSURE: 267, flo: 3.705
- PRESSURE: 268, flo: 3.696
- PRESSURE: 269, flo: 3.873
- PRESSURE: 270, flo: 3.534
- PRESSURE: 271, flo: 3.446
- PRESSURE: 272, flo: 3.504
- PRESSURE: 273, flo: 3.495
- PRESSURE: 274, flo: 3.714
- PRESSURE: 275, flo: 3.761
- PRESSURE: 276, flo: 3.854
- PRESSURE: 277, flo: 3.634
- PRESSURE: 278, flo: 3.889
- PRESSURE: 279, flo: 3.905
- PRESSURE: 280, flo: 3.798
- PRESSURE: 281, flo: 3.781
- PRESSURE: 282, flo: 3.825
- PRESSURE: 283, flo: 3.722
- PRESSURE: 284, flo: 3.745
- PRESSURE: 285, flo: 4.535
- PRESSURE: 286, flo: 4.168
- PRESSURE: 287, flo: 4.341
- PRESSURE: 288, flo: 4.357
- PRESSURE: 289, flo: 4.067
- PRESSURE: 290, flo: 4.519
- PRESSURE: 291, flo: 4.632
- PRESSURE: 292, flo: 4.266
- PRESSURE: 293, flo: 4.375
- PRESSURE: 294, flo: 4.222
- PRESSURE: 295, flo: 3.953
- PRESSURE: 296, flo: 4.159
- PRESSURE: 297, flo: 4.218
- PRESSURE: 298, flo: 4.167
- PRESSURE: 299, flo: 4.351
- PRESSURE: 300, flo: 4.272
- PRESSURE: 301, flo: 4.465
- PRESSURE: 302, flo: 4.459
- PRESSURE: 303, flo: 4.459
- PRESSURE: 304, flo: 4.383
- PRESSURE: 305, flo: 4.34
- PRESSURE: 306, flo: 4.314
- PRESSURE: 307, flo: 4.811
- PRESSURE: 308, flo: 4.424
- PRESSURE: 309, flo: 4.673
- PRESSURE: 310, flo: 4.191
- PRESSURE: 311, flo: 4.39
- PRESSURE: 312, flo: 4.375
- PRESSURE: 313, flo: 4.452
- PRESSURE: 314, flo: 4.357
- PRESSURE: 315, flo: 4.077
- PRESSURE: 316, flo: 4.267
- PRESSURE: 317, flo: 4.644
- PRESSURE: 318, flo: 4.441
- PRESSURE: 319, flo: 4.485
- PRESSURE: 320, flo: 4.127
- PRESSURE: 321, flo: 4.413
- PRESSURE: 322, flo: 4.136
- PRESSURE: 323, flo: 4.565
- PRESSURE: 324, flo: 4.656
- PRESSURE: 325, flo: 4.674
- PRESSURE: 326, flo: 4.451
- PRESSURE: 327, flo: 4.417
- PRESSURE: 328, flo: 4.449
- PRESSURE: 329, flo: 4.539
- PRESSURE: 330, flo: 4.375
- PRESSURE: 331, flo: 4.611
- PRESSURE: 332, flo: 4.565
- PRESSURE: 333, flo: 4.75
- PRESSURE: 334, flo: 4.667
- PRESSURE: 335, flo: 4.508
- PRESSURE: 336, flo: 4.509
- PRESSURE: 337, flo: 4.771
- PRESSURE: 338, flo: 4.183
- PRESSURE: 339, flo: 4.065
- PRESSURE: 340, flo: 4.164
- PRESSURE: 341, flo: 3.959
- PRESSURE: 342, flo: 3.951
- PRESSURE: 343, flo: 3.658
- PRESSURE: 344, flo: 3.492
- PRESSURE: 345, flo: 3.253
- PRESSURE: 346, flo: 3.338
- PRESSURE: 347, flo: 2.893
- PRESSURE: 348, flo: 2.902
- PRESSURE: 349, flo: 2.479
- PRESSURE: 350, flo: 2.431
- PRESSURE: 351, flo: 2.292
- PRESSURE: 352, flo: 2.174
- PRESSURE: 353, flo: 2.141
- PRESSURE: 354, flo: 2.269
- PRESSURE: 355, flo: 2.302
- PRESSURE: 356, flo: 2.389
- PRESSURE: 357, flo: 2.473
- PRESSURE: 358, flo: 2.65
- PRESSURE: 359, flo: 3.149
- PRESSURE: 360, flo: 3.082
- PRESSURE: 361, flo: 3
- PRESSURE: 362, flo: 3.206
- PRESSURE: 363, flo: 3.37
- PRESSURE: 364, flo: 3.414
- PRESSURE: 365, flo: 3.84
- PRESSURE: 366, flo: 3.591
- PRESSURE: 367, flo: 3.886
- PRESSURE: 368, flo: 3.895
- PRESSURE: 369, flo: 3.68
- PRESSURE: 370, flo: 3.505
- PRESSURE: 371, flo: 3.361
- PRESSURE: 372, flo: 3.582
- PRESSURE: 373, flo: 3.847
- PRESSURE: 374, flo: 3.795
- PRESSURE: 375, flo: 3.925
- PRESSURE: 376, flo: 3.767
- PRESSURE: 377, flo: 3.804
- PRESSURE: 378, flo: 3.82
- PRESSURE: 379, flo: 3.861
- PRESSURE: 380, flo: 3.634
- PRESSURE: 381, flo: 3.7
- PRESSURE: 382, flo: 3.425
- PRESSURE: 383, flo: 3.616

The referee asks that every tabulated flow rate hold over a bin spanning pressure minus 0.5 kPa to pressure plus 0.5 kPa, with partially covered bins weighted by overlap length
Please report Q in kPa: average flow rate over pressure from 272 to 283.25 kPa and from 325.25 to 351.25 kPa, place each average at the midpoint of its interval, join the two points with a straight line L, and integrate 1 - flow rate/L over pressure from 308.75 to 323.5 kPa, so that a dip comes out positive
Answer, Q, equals -1.91 kPa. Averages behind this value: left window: 3.75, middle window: 4.37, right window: 3.93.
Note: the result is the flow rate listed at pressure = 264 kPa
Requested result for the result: 3.603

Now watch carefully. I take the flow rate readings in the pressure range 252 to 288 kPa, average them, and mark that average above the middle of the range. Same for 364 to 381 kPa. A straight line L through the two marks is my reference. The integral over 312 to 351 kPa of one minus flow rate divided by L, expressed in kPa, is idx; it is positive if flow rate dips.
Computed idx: -3.3 kPa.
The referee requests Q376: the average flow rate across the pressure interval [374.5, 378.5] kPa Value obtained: 3.83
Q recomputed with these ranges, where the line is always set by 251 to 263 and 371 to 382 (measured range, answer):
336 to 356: 3.18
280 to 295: -0.81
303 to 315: -1.59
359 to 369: 0.79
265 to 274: 0.79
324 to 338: -2.56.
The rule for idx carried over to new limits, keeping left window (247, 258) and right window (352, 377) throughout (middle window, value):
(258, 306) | -2.38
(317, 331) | -3.67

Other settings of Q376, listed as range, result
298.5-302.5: 4.39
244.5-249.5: 3.86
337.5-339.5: 4.12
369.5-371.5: 3.43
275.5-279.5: 3.82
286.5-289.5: 4.25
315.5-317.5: 4.46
